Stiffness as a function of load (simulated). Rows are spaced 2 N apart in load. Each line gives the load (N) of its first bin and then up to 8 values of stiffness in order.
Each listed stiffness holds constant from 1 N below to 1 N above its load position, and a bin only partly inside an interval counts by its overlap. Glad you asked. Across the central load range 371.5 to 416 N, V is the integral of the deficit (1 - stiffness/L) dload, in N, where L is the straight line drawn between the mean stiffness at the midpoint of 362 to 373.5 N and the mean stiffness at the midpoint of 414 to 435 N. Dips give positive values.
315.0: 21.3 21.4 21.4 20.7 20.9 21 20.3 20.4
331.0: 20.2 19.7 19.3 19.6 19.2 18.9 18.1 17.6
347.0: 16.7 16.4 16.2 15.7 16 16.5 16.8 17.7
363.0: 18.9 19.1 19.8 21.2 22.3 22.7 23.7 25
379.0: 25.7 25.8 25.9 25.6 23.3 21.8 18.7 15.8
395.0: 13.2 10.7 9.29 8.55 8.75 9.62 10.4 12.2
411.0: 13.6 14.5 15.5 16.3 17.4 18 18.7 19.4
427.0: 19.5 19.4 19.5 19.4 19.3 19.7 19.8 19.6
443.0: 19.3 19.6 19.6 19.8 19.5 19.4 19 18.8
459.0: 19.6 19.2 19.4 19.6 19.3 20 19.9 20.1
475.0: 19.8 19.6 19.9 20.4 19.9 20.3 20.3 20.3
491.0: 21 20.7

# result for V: 5.3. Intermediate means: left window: 20.6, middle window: 17.3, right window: 18.4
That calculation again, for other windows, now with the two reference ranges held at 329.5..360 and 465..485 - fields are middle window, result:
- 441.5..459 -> 0.1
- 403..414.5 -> 4.2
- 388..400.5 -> 2.6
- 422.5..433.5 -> -0.1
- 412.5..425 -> 1.3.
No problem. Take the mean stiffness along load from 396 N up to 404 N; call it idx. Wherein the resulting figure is 9.32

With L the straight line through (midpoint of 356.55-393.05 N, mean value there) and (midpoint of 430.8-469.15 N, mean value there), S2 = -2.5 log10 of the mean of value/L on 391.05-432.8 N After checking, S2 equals 0.36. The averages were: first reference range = 21.6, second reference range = 19.5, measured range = 14.7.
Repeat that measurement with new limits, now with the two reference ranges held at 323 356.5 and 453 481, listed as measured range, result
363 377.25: -0.15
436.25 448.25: -0.01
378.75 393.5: -0.21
